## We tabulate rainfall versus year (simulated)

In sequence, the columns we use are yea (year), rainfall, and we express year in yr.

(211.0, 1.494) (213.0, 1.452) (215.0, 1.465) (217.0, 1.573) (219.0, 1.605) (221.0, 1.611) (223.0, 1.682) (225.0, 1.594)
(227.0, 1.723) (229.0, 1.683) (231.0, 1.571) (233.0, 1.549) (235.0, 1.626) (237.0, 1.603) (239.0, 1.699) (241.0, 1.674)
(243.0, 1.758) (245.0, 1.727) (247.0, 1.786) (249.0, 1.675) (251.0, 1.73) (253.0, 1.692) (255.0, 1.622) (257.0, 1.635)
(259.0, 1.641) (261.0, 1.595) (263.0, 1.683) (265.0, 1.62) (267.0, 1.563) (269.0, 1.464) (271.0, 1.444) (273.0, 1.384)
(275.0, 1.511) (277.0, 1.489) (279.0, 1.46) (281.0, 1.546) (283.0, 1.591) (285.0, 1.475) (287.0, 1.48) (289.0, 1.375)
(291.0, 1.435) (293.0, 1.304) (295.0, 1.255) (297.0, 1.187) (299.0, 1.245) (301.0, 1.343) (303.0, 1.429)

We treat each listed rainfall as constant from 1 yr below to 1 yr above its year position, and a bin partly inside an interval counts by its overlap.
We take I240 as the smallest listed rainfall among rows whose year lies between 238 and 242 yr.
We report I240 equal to 1.674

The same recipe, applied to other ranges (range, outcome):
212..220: 1.452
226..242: 1.549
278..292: 1.375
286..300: 1.187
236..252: 1.603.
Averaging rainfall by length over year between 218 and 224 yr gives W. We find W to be 1.63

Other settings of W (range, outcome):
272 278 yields 1.46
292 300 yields 1.25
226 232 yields 1.66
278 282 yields 1.5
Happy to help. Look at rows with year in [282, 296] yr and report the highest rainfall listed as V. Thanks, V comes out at 1.591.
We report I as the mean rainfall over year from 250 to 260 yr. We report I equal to 1.66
